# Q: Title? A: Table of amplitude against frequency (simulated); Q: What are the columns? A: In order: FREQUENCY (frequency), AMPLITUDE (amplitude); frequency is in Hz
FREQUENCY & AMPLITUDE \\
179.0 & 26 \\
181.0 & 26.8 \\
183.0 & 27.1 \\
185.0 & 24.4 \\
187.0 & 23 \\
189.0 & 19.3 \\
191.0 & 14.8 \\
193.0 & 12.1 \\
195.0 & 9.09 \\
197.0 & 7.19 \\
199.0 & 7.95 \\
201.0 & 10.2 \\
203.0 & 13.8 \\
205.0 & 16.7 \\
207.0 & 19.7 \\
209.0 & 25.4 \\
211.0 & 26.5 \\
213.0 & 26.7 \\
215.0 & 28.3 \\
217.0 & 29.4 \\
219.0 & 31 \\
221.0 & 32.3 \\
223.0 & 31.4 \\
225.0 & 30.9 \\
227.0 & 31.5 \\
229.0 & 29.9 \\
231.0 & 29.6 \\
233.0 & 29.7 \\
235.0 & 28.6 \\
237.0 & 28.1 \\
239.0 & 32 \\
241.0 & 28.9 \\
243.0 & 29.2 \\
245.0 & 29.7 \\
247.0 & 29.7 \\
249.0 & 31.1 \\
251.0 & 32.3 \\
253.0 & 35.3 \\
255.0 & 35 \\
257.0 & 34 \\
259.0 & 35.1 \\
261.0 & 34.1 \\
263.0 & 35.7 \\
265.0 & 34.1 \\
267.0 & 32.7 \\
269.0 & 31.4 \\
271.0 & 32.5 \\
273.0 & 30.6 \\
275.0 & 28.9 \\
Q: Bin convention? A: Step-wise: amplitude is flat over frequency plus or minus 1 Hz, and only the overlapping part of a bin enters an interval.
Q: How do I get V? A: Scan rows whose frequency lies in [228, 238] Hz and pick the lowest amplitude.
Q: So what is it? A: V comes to 28.1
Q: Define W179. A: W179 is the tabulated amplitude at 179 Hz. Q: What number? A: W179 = 26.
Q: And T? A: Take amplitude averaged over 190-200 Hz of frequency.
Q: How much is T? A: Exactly 10.2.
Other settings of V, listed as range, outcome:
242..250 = 29.2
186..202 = 7.19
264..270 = 31.4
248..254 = 31.1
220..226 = 30.9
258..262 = 34.1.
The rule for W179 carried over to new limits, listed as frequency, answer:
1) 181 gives 26.8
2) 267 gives 32.7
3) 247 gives 29.7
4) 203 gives 13.8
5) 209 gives 25.4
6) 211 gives 26.5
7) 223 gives 31.4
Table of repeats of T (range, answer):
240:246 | 29.3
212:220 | 28.9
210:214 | 26.6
